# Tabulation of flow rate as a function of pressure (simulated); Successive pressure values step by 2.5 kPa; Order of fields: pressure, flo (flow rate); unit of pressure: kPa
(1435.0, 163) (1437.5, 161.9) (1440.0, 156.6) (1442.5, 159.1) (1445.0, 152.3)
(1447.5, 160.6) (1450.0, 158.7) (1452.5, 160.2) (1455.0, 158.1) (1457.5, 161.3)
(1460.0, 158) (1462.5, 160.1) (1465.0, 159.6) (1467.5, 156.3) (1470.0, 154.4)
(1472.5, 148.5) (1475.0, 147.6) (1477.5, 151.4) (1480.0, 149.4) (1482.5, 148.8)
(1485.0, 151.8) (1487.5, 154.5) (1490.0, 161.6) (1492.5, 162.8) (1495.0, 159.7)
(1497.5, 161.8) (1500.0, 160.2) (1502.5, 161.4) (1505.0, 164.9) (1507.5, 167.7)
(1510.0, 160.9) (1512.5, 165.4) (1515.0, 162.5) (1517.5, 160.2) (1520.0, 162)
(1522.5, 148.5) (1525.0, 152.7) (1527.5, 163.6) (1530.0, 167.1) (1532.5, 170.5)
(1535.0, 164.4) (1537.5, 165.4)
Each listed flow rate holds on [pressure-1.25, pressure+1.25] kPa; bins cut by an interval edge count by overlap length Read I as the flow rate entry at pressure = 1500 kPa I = 160.2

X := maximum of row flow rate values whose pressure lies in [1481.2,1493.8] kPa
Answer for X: 162.8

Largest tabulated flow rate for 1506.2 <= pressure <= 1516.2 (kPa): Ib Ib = 167.7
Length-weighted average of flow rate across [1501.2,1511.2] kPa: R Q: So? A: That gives 164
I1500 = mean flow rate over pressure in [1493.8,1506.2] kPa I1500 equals 162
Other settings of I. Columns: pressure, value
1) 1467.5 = 156.3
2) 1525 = 152.7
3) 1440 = 156.6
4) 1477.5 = 151.4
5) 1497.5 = 161.8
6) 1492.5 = 162.8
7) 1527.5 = 163.6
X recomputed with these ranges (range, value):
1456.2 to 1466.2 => 161.3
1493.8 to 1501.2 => 161.8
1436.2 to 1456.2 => 161.9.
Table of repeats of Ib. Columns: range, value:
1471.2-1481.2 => 151.4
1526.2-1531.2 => 167.1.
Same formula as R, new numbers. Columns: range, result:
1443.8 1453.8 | 158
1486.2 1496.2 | 160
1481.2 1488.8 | 152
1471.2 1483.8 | 149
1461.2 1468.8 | 159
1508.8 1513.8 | 163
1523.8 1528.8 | 158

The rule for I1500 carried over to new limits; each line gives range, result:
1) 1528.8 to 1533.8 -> 169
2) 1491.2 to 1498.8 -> 161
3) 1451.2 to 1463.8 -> 160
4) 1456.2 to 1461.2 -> 160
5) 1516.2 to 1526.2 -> 156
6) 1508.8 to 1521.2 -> 162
